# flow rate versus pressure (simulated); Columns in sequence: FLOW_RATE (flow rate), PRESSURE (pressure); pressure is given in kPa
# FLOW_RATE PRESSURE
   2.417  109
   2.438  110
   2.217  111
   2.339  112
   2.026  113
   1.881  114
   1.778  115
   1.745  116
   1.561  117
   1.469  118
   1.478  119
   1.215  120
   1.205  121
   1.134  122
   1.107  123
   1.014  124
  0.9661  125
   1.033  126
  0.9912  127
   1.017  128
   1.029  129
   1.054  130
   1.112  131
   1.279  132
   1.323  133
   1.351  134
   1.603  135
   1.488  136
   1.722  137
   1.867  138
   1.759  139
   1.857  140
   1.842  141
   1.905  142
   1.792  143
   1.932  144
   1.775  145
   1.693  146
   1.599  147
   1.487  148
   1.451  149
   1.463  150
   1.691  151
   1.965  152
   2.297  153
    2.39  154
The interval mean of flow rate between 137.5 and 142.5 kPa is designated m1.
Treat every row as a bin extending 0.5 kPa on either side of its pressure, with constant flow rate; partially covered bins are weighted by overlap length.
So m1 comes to 1.85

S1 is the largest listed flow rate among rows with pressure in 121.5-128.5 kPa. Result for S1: 1.134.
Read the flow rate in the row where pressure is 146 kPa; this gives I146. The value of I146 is 1.693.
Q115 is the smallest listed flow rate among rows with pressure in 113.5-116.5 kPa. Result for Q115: 1.745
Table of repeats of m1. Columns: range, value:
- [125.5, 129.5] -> 1.02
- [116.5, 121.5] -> 1.39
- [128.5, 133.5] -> 1.16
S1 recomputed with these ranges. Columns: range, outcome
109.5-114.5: 2.438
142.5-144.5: 1.932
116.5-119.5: 1.561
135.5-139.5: 1.867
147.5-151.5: 1.691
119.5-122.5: 1.215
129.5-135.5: 1.603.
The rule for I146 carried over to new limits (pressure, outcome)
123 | 1.107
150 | 1.463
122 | 1.134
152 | 1.965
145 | 1.775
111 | 2.217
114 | 1.881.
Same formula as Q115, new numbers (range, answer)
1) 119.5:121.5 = 1.205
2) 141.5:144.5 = 1.792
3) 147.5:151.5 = 1.451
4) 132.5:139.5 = 1.323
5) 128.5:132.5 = 1.029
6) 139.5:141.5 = 1.842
